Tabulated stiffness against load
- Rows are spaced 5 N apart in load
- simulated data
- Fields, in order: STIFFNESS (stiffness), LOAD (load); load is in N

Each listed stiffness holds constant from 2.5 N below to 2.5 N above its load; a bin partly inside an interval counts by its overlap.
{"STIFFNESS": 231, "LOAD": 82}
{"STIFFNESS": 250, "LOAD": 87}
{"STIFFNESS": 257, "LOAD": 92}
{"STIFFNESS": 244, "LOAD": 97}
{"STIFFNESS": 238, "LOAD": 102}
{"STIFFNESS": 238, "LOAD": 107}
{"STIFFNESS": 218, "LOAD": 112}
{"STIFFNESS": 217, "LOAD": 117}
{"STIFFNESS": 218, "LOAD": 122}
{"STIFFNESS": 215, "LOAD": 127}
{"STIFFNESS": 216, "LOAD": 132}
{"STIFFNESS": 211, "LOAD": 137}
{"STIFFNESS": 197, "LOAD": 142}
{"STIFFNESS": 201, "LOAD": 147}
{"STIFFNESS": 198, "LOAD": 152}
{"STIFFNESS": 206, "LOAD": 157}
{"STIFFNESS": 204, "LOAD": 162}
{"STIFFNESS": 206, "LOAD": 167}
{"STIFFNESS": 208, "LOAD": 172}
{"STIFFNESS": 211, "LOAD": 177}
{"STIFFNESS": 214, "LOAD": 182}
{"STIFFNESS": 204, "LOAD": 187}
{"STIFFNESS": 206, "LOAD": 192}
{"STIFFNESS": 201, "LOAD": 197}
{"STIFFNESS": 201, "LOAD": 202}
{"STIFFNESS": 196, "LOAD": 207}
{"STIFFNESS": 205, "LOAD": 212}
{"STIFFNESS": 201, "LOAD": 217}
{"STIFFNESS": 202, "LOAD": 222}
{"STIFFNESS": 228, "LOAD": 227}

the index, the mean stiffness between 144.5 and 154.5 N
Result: 200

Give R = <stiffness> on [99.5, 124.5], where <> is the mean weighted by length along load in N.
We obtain 226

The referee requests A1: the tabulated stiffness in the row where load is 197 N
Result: 201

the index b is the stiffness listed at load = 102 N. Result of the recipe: 238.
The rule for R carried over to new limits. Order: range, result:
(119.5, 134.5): 216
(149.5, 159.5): 202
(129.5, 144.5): 208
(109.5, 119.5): 218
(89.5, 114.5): 239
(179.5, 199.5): 206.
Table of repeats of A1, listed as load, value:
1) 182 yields 214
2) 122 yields 218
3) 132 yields 216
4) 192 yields 206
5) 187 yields 204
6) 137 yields 211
